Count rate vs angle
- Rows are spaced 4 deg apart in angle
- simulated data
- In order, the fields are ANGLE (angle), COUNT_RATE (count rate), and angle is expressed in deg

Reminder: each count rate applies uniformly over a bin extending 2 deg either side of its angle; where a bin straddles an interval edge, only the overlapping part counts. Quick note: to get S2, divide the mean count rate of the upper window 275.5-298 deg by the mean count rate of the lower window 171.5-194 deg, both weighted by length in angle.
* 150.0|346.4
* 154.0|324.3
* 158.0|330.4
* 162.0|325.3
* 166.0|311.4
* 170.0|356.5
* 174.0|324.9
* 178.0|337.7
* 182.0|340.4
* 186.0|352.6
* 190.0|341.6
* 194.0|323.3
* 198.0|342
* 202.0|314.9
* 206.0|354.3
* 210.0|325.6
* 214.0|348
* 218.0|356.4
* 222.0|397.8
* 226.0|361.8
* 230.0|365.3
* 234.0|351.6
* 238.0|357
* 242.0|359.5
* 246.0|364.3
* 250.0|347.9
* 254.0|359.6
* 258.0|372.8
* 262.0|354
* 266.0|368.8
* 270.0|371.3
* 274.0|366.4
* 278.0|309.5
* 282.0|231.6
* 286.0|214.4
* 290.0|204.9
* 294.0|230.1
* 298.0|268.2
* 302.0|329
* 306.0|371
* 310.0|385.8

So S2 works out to 0.72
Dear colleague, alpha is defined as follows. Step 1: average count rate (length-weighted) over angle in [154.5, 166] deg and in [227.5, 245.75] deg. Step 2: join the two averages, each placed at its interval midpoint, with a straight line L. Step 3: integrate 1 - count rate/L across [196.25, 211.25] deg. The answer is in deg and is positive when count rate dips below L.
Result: 0.4 deg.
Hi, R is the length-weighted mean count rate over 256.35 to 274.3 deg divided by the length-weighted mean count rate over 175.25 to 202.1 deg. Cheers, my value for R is 1.09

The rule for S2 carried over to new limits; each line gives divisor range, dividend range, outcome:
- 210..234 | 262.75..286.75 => 0.88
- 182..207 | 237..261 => 1.07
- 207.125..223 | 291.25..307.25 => 0.82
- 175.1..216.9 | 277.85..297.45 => 0.69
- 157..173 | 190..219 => 1.02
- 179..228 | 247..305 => 0.90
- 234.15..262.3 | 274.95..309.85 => 0.78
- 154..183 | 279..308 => 0.80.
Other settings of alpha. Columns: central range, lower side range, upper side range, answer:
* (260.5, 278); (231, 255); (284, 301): -4.02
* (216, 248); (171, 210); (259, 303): -4.63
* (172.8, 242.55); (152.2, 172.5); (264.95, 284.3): -4.15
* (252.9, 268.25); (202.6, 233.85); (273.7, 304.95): -3.10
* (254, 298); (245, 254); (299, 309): 5.99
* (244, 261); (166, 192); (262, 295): -3.10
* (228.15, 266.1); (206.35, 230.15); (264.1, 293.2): -3.88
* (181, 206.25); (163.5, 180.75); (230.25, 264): 0.21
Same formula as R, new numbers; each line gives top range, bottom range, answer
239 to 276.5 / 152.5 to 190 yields 1.08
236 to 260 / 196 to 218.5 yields 1.06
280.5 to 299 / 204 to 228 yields 0.64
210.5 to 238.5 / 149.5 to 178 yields 1.09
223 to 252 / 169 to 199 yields 1.06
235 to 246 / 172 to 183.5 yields 1.07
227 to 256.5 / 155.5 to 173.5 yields 1.08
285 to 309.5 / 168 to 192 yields 0.82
